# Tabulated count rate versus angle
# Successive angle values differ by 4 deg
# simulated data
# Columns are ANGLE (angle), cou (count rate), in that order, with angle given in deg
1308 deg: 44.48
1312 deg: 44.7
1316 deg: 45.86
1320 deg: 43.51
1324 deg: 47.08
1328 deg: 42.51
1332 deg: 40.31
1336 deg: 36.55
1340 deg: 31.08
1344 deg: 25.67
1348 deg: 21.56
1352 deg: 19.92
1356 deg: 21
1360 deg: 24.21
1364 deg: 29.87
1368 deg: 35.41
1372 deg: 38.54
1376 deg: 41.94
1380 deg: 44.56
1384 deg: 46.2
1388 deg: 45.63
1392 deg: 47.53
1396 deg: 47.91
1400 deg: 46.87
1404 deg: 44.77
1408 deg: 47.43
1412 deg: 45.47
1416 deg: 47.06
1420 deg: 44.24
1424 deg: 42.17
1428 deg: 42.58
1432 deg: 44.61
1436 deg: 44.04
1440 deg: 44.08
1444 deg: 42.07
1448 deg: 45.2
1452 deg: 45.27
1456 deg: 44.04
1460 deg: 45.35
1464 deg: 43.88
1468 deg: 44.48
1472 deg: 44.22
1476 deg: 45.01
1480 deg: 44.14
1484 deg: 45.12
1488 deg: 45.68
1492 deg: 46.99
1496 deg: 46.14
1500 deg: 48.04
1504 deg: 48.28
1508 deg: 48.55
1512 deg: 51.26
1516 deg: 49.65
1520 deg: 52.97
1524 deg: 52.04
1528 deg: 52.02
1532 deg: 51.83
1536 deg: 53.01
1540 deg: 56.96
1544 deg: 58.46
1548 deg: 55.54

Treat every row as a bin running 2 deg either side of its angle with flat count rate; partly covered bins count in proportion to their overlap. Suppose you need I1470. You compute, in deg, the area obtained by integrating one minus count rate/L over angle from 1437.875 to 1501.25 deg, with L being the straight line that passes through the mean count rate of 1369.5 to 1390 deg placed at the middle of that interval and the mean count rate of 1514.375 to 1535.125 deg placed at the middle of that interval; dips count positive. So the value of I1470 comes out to 4.7 deg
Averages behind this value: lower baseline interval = 43.2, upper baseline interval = 51.8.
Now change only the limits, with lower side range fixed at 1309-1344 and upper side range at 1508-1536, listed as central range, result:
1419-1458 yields 2.5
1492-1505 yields 0.7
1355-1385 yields 5.4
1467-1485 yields 1.6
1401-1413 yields -0.2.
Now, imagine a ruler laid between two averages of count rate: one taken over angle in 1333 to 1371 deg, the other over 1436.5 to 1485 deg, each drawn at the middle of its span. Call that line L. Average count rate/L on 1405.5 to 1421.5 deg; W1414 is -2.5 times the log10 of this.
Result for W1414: -0.23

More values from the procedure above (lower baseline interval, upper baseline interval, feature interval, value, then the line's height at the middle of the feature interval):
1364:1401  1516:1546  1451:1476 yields 0.10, 48.8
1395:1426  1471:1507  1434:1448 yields 0.05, 45.8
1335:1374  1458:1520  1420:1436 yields -0.14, 38.3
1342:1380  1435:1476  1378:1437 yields -0.24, 36.8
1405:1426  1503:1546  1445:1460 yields 0.07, 47.7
